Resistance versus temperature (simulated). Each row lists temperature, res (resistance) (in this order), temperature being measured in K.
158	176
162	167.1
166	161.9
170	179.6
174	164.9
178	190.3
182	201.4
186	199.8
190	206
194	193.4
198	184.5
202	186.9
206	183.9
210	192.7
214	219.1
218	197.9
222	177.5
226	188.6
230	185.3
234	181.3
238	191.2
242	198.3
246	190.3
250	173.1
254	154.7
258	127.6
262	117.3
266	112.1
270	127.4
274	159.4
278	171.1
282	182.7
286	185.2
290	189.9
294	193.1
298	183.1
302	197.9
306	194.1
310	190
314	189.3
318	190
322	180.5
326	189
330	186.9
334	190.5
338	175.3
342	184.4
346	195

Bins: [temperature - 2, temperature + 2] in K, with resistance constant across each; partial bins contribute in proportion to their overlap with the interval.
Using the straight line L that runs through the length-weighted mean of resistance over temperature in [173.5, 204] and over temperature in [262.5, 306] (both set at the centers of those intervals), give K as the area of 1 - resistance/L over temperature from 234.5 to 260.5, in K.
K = 0.9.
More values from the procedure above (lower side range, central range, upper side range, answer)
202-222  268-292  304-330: 2.7 K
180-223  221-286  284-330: 9.1 K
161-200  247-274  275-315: 6.8 K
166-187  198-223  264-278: -3.8 K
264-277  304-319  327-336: -1.7 K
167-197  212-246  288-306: -0.4 K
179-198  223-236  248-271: -1.8 K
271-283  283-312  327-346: -2.9 K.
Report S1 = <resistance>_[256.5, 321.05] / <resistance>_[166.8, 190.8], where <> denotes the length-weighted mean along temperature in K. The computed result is 0.9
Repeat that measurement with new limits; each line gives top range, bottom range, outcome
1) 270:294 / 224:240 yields 0.94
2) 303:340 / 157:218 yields 1.00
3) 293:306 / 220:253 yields 1.04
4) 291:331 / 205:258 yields 1.02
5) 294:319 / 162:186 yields 1.06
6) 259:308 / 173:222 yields 0.86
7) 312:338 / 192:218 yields 0.96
